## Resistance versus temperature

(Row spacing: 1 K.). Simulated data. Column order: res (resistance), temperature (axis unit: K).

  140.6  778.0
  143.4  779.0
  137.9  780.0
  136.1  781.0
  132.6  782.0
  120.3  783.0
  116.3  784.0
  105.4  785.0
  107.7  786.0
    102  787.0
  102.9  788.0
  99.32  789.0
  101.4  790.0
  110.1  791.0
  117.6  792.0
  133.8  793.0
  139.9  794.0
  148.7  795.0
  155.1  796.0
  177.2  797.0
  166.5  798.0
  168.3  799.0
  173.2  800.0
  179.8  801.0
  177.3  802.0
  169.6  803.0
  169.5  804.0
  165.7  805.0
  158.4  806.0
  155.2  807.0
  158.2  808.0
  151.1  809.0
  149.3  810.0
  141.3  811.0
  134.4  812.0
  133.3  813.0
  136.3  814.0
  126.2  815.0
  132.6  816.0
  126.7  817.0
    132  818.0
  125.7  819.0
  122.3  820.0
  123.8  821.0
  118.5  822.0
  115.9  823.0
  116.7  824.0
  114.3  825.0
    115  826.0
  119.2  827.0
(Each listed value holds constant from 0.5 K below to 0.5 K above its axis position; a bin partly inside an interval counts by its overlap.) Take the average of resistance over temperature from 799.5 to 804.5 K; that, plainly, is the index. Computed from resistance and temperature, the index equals 174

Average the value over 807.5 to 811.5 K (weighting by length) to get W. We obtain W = 150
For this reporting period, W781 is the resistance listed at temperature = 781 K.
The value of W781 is 136.1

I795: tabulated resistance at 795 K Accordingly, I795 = 148.7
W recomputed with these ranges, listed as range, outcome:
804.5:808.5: 159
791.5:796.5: 139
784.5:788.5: 104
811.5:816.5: 133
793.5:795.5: 144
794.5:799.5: 163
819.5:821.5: 123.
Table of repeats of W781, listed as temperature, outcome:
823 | 115.9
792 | 117.6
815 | 126.2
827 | 119.2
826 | 115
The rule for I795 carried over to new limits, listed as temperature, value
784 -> 116.3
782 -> 132.6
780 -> 137.9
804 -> 169.5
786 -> 107.7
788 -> 102.9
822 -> 118.5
